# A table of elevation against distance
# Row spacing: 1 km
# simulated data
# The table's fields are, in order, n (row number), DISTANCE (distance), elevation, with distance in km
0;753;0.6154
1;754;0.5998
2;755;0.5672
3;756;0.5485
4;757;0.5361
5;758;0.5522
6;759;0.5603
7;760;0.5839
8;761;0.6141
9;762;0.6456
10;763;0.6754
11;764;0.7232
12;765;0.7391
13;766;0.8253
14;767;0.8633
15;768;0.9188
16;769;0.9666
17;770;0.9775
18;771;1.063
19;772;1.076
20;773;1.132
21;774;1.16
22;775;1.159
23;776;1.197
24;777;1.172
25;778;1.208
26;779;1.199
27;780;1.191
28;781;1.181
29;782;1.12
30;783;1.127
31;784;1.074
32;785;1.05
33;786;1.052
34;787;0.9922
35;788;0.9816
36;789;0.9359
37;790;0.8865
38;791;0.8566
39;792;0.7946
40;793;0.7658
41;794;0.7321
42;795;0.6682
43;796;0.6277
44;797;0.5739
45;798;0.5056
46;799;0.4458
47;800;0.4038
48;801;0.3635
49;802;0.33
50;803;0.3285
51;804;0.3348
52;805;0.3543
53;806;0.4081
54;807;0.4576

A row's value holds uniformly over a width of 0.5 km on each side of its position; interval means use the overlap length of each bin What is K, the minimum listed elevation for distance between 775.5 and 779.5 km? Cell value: 1.172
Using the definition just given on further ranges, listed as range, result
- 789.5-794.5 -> 0.7321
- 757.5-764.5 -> 0.5522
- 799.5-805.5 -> 0.3285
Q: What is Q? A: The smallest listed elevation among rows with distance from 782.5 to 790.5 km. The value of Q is 0.8865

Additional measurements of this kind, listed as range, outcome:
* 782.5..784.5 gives 1.074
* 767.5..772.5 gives 0.9188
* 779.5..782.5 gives 1.12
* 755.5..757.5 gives 0.5361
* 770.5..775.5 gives 1.063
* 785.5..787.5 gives 0.9922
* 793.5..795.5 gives 0.6682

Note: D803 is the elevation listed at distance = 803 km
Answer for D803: 0.3285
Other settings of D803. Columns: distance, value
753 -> 0.6154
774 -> 1.16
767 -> 0.8633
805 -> 0.3543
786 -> 1.052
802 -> 0.33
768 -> 0.9188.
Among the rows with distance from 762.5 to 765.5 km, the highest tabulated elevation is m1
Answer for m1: 0.7391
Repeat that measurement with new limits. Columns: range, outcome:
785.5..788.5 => 1.052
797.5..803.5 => 0.5056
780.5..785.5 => 1.181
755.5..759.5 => 0.5603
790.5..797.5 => 0.8566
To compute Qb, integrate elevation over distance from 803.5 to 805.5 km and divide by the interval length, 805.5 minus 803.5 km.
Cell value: 0.345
